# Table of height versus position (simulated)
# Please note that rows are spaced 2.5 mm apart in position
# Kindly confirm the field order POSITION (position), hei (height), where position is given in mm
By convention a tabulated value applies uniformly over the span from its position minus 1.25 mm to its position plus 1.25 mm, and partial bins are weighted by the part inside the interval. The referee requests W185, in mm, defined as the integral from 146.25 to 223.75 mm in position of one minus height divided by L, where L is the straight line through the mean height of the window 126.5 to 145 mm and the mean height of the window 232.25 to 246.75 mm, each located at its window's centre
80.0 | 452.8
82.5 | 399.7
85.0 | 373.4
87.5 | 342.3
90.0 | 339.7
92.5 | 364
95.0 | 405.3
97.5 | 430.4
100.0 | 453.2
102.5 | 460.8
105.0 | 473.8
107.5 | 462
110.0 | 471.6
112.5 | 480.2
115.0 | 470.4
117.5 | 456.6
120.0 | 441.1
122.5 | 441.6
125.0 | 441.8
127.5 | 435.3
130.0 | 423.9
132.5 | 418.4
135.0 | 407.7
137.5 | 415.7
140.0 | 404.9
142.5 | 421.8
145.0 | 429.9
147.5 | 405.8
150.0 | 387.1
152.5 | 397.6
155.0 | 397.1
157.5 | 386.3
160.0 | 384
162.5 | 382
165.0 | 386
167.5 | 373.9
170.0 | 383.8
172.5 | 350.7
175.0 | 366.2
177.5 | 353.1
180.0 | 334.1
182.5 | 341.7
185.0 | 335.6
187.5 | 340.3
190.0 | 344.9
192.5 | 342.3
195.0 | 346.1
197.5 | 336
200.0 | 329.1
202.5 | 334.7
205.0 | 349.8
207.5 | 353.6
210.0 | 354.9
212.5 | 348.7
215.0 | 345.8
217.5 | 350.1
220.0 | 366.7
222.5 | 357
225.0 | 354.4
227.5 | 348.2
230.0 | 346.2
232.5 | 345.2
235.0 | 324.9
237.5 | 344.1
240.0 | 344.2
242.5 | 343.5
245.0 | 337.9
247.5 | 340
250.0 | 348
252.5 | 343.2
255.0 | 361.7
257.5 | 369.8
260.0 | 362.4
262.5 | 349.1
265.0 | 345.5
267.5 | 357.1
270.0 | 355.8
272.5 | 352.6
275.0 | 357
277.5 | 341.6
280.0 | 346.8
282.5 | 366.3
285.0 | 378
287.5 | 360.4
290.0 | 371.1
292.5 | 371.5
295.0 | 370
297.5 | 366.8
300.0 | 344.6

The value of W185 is 4.3 mm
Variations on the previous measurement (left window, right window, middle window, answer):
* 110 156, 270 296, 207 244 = 3.7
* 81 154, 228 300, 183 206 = 2.8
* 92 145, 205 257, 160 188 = 2.4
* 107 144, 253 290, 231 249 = 1.7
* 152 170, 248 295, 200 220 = 1.4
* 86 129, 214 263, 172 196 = 2.4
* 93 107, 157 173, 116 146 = -1.2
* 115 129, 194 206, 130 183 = 1.3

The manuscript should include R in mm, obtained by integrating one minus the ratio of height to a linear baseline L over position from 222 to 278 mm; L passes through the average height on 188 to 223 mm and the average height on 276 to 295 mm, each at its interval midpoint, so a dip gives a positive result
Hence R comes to 1.0 mm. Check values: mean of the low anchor 347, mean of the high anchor 363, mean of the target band 349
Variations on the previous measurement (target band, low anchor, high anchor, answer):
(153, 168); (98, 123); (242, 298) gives 1.5 mm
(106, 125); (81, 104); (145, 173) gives -3.1 mm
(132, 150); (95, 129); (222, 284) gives 0.8 mm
